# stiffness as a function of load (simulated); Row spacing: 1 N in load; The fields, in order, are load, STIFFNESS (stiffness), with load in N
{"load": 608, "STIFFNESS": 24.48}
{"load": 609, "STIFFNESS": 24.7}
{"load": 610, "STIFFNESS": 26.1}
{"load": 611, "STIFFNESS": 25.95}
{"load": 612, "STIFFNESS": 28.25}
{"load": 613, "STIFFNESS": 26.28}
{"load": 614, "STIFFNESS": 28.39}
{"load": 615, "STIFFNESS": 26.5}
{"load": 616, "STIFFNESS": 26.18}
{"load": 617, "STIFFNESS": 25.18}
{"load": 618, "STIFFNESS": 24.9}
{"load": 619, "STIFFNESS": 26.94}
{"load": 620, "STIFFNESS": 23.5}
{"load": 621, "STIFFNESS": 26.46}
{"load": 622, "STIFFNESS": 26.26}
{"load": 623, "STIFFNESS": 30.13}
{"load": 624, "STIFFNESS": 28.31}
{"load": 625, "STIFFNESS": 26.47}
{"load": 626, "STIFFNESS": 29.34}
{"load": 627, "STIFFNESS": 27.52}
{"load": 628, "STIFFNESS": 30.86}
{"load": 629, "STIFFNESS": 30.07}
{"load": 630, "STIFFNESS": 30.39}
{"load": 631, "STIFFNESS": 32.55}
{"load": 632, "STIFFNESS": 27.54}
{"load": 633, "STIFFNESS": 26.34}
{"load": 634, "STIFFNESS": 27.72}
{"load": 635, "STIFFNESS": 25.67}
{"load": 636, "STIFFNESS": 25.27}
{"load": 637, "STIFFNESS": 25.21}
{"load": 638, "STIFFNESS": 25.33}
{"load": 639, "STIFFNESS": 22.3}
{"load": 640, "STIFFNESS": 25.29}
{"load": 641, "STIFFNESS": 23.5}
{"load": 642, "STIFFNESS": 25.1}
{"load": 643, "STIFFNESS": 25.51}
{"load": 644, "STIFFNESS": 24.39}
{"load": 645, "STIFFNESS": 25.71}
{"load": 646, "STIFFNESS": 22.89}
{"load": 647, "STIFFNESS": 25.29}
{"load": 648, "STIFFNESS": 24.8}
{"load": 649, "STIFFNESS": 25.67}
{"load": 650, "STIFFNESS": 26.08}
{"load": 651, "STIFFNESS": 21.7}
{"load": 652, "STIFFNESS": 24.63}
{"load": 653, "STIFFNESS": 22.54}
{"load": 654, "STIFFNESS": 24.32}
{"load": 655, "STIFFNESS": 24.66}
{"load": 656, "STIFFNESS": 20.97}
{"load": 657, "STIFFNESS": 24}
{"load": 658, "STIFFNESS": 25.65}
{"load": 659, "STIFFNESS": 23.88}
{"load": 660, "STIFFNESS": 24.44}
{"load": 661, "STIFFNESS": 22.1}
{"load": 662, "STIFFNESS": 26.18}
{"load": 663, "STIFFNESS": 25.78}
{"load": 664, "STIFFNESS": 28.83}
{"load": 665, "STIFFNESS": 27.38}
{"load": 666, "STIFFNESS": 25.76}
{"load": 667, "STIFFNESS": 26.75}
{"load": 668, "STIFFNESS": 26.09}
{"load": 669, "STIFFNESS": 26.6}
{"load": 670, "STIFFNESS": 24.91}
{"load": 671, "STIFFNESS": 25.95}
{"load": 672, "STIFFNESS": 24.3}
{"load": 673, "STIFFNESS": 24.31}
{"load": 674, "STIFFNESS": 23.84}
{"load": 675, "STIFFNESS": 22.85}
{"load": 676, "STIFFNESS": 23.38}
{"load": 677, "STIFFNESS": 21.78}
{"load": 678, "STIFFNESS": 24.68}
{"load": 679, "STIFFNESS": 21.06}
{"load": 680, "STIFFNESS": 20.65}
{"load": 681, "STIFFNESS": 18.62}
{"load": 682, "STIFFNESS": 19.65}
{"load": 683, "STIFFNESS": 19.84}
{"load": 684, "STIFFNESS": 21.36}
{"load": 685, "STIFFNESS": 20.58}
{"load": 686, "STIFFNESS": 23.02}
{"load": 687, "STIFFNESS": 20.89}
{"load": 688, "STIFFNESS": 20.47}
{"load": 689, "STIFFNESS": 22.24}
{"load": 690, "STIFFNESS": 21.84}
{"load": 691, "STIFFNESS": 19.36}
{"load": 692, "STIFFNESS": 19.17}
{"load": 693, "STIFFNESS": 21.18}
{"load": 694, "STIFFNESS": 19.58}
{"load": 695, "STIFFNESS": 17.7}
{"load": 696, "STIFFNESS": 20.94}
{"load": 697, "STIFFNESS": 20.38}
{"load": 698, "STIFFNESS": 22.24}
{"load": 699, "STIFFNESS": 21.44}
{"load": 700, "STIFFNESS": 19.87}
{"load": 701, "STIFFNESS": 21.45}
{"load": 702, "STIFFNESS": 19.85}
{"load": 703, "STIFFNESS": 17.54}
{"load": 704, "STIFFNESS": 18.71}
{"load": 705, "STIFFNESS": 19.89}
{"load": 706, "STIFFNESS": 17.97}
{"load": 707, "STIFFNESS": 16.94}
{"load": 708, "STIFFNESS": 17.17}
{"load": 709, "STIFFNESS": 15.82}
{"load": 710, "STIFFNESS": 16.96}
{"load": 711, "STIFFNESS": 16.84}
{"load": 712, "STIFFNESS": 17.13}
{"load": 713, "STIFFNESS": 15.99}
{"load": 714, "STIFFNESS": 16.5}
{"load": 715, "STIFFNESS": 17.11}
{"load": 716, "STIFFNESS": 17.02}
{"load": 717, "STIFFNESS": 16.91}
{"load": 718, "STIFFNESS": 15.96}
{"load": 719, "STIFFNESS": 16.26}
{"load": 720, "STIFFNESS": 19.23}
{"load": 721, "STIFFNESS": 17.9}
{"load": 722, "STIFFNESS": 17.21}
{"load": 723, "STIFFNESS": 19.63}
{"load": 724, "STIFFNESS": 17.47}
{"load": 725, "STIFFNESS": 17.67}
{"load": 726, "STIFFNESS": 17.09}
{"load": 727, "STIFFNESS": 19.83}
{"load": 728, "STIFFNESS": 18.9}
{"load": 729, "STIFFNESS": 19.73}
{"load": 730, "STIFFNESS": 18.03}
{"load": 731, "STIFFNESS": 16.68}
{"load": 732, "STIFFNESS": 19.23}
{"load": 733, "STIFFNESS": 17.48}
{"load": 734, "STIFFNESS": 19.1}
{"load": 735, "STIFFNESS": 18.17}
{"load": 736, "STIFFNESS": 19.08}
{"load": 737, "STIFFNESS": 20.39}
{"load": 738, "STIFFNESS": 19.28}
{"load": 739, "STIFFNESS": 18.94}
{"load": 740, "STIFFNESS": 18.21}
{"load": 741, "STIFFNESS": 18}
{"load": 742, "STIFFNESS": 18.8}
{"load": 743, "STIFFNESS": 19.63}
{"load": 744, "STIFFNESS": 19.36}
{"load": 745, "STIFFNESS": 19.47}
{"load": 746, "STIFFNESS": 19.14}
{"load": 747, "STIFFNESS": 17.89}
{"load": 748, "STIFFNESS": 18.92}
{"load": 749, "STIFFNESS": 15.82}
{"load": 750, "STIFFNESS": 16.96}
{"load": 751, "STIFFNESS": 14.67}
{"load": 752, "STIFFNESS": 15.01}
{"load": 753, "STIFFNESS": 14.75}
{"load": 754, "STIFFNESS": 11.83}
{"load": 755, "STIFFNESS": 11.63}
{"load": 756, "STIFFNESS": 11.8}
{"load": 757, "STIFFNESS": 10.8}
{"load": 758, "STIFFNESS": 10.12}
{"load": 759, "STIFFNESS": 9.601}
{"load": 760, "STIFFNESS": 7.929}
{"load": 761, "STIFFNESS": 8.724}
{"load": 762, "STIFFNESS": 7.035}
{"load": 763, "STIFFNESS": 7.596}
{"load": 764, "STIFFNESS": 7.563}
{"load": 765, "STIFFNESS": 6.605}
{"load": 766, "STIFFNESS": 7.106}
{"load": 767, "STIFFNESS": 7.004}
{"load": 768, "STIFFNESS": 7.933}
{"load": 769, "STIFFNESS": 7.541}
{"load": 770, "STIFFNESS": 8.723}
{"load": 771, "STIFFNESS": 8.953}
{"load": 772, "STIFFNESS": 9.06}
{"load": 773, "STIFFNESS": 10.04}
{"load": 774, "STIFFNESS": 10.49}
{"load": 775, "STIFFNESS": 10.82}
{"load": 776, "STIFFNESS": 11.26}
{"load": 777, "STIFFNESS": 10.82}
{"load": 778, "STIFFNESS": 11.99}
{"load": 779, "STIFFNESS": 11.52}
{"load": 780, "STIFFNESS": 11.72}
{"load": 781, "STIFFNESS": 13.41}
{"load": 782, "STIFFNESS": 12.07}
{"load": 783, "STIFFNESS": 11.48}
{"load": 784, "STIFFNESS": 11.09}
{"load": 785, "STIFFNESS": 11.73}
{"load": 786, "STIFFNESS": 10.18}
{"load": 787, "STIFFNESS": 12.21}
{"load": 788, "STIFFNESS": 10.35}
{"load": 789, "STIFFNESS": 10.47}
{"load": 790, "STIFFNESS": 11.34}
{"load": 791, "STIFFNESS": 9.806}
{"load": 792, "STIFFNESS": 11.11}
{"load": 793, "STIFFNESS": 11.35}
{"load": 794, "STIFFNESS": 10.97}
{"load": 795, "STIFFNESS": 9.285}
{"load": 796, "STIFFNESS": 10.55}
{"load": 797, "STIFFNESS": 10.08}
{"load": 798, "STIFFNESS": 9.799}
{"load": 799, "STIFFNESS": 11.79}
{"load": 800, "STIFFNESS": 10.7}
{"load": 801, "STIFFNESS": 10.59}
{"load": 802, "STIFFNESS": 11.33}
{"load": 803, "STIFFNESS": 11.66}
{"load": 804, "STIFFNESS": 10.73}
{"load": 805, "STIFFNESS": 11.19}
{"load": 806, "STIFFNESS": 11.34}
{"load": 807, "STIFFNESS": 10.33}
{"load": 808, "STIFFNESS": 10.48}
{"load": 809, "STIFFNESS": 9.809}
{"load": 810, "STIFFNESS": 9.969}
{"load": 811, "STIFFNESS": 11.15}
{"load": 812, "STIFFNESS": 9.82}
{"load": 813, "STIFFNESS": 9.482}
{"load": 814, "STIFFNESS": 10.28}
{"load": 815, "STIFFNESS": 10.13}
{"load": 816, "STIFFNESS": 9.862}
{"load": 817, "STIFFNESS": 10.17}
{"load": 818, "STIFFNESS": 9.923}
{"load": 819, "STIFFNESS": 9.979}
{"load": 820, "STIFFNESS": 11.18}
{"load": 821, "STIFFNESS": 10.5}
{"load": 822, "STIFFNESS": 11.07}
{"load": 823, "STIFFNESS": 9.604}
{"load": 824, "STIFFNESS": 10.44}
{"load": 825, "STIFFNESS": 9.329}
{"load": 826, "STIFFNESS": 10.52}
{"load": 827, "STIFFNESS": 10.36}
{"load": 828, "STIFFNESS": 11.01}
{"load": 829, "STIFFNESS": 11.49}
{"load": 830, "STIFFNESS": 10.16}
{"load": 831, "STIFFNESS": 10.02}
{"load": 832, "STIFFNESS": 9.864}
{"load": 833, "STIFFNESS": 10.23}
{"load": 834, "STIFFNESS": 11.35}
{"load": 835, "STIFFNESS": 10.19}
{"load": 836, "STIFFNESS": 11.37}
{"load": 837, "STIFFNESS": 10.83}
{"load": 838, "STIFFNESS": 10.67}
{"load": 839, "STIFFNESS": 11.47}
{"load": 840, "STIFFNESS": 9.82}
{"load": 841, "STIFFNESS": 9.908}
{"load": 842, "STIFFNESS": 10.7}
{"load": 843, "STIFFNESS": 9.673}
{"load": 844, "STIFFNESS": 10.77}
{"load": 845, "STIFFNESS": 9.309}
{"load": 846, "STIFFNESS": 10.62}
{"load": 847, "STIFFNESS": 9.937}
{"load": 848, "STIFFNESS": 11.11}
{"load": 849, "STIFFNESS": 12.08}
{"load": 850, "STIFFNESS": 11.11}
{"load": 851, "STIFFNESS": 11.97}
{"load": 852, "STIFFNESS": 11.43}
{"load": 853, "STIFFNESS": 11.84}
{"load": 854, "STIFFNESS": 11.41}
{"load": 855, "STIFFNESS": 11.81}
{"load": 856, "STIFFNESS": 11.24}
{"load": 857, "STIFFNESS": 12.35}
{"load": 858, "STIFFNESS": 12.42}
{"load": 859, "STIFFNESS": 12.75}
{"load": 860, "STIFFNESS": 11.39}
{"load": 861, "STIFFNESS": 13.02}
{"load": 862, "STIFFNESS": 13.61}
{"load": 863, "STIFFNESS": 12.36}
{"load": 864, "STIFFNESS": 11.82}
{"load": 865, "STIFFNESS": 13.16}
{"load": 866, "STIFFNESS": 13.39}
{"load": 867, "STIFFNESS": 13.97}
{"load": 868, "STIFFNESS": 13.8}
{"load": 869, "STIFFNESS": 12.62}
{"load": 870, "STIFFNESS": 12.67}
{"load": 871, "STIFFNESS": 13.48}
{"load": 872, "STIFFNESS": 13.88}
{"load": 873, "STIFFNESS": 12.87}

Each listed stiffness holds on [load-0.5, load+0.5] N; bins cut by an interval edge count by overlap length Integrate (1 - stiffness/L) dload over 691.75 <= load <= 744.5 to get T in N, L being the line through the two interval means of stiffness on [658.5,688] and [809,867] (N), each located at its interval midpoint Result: 4.2 N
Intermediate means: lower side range 23.6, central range 18.5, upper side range 11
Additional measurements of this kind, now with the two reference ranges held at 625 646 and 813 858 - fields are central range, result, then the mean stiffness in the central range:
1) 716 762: 4.8 N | 16.5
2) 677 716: 4.1 N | 19.5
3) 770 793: 6.2 N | 11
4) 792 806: 2.9 N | 10.8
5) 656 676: -0.7 N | 25.1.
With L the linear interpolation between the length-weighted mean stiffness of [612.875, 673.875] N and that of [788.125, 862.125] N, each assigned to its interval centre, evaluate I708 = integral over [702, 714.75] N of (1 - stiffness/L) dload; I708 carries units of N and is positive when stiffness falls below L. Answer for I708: 1.9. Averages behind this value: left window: 25.8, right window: 10.8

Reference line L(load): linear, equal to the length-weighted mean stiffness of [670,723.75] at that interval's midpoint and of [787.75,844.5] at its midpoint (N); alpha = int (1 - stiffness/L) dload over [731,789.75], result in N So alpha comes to 7.7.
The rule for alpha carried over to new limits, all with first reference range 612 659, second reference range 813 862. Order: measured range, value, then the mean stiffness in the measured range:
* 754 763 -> 3.8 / 9.71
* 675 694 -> 1.0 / 21.1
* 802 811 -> 1.6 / 10.7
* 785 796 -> 2.8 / 10.7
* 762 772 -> 5.2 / 7.71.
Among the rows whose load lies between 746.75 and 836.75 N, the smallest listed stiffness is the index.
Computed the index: 6.605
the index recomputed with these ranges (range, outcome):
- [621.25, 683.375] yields 18.62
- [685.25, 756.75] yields 11.63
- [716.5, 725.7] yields 15.96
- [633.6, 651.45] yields 21.7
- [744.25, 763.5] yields 7.035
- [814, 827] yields 9.329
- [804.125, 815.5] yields 9.482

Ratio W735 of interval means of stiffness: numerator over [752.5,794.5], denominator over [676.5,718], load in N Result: 0.53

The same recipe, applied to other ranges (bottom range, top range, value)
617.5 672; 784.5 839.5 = 0.41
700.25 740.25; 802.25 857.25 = 0.59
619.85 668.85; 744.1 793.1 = 0.44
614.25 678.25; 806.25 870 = 0.43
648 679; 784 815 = 0.43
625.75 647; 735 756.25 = 0.65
